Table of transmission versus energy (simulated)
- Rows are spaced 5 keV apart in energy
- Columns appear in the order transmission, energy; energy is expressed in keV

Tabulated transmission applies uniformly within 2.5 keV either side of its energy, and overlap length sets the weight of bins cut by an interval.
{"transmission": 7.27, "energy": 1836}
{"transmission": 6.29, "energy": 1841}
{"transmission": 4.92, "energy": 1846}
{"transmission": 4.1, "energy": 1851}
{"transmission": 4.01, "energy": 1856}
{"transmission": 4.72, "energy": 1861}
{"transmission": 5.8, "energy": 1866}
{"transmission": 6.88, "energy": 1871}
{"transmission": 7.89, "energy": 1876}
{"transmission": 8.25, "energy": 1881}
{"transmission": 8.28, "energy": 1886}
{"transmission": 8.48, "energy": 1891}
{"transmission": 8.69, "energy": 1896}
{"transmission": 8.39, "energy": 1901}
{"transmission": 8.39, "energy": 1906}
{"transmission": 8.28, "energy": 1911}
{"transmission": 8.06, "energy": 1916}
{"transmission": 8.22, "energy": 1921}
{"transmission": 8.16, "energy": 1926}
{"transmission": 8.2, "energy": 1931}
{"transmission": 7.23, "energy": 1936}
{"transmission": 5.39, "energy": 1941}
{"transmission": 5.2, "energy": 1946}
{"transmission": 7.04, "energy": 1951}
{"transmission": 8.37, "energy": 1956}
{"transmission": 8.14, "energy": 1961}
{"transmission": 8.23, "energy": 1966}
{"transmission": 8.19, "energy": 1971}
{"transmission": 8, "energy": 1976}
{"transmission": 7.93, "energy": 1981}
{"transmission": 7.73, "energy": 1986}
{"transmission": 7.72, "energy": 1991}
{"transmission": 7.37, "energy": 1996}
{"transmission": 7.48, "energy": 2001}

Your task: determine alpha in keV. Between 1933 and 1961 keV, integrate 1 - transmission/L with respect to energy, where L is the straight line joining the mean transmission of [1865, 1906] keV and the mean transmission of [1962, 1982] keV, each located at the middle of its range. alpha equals 4.35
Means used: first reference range 7.94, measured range 6.81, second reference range 8.1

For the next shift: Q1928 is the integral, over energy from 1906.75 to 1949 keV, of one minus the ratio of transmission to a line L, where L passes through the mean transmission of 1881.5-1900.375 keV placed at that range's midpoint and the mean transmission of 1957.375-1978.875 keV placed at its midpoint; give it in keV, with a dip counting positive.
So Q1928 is 4.7 keV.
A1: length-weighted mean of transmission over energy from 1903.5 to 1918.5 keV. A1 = 8.24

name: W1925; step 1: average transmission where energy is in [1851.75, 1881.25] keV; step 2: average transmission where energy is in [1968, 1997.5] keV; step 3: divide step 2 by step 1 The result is 1.31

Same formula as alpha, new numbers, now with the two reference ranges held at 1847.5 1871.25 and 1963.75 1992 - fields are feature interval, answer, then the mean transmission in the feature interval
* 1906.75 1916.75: -3.1 keV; 8.23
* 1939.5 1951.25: 2.4 keV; 5.7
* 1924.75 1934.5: -2.0 keV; 8.09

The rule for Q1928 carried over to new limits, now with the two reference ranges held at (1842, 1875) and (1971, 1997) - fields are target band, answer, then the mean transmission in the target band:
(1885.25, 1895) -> -4.2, 8.45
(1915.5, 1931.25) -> -3.8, 8.17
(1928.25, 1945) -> 0.1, 6.8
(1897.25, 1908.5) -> -4.1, 8.42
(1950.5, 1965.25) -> -1.5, 8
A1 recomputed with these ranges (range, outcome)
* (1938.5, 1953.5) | 5.88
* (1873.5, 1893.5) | 8.22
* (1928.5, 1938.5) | 7.72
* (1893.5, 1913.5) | 8.44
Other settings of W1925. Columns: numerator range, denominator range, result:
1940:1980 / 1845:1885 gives 1.25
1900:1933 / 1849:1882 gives 1.40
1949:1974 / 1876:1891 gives 0.97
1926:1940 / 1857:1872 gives 1.37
